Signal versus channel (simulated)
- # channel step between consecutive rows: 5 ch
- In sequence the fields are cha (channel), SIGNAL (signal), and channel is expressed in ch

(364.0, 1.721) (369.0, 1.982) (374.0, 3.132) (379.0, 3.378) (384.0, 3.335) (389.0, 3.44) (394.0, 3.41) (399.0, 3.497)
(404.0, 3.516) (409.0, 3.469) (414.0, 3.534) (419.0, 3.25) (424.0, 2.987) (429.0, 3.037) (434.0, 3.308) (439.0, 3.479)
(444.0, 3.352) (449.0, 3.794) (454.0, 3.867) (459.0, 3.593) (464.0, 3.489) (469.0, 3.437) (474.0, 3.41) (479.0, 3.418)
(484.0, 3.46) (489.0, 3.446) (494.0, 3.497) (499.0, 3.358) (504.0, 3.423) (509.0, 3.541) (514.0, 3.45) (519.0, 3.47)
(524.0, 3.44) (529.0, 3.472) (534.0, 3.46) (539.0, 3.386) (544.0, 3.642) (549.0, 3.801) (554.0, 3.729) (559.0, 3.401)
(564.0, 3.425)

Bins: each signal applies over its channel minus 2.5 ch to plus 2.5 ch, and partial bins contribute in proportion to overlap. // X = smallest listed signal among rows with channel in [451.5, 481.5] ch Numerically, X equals 3.41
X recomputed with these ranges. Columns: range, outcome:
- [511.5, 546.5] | 3.386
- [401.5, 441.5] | 2.987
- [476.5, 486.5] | 3.418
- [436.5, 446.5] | 3.352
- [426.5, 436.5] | 3.037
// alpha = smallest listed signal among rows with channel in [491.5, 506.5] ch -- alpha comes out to 3.358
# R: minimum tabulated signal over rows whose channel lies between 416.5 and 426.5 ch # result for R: 2.987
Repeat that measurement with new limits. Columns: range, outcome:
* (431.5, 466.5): 3.308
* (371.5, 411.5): 3.132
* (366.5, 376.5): 1.982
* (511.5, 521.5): 3.45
